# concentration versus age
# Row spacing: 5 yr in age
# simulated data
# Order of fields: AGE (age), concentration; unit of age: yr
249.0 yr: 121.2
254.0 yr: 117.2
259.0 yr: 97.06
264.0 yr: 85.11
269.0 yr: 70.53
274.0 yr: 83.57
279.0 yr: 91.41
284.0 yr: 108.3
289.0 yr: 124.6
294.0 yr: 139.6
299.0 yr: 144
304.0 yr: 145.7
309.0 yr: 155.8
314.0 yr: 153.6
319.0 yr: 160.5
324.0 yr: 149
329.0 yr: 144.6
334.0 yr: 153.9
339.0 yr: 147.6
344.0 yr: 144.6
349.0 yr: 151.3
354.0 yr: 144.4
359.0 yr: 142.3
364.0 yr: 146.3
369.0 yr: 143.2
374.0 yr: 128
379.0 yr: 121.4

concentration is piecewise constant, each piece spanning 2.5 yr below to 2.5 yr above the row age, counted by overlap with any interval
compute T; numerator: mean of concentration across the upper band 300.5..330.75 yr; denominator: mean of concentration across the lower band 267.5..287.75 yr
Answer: 1.7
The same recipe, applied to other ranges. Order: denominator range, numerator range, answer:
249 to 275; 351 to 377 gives 1.50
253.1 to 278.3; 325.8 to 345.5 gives 1.66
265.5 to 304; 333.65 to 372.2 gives 1.32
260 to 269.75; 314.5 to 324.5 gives 1.90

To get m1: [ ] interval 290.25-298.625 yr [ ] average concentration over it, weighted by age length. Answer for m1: 138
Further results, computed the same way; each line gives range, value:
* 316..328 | 153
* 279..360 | 143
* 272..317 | 128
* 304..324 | 154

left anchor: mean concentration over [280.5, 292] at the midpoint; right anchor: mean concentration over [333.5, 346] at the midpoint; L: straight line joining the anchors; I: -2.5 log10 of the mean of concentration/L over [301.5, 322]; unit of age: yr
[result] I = -0.17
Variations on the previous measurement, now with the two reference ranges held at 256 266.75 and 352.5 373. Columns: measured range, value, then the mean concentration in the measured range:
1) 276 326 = -0.212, 137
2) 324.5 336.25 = -0.179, 149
